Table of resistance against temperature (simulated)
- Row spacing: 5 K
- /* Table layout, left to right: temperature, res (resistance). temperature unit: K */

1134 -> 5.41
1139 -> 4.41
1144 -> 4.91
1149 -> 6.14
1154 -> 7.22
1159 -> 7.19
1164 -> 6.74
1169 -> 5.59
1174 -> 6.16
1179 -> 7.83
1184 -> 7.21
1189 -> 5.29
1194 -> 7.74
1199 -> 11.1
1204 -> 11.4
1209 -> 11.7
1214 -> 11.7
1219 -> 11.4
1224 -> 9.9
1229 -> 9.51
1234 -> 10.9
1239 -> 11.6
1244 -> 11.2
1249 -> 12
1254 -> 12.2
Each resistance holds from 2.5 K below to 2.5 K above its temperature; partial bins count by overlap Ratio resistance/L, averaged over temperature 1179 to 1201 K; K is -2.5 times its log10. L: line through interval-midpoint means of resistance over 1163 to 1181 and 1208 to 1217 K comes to 0.14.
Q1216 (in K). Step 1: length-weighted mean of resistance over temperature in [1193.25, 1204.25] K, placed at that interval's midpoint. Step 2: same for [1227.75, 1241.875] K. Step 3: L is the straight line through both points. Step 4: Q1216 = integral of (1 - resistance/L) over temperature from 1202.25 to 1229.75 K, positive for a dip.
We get -1.4 K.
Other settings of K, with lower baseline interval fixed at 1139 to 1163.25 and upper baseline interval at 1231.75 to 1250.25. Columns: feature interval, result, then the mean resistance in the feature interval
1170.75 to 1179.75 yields 0.14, 6.72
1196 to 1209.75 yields -0.22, 11.2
